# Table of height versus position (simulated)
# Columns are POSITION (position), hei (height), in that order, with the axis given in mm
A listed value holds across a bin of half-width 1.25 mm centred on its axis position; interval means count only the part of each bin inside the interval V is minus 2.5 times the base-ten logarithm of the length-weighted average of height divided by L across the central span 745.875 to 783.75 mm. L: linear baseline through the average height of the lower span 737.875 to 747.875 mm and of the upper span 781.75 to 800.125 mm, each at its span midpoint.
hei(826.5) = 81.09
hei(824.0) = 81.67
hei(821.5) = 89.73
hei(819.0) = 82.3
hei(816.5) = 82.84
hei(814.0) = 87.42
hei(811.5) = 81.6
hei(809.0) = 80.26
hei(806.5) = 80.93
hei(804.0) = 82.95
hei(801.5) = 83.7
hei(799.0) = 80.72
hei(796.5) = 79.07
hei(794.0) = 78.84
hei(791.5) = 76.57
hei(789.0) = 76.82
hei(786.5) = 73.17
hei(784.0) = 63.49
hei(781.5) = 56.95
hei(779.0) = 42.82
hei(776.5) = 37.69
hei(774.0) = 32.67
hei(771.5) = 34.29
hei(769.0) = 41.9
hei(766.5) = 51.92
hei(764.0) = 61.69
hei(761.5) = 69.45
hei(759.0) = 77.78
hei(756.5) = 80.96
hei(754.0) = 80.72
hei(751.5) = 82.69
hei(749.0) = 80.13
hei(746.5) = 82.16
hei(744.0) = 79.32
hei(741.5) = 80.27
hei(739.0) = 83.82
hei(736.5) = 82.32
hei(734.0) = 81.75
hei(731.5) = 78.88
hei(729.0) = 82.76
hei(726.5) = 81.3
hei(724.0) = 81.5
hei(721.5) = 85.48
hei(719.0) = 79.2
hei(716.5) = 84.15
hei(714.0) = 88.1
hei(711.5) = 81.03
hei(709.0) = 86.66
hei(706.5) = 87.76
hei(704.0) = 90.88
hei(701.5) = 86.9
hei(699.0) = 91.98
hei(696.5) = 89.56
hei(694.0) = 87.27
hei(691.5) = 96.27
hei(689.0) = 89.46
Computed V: 0.28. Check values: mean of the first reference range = 81.3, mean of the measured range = 60.6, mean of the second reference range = 74.5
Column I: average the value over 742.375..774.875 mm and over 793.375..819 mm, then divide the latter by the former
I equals 1.2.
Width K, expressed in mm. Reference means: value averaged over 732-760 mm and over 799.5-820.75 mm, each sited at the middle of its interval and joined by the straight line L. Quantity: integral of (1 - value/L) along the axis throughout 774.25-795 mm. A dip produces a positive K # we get 5.2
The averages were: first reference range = 81.1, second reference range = 82.8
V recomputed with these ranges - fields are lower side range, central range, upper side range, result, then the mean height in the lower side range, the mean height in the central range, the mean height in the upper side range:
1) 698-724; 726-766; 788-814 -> 0.071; 85.9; 78.6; 80.5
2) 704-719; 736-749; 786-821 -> 0.033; 85.5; 81.4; 80.9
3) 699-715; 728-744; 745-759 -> 0.023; 87.3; 81.4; 81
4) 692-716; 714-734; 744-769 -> -0.001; 87.9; 82.3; 72.8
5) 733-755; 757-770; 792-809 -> 0.292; 81.5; 62.1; 80.8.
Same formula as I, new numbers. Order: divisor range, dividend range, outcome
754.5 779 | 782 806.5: 1.41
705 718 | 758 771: 0.69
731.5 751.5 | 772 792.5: 0.69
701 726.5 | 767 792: 0.62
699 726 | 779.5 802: 0.86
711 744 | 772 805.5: 0.80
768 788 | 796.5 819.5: 1.70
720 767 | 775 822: 0.94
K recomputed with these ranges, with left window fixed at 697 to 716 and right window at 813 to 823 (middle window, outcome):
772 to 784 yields 5.8 mm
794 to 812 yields 1.0 mm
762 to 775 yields 6.1 mm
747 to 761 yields 1.1 mm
